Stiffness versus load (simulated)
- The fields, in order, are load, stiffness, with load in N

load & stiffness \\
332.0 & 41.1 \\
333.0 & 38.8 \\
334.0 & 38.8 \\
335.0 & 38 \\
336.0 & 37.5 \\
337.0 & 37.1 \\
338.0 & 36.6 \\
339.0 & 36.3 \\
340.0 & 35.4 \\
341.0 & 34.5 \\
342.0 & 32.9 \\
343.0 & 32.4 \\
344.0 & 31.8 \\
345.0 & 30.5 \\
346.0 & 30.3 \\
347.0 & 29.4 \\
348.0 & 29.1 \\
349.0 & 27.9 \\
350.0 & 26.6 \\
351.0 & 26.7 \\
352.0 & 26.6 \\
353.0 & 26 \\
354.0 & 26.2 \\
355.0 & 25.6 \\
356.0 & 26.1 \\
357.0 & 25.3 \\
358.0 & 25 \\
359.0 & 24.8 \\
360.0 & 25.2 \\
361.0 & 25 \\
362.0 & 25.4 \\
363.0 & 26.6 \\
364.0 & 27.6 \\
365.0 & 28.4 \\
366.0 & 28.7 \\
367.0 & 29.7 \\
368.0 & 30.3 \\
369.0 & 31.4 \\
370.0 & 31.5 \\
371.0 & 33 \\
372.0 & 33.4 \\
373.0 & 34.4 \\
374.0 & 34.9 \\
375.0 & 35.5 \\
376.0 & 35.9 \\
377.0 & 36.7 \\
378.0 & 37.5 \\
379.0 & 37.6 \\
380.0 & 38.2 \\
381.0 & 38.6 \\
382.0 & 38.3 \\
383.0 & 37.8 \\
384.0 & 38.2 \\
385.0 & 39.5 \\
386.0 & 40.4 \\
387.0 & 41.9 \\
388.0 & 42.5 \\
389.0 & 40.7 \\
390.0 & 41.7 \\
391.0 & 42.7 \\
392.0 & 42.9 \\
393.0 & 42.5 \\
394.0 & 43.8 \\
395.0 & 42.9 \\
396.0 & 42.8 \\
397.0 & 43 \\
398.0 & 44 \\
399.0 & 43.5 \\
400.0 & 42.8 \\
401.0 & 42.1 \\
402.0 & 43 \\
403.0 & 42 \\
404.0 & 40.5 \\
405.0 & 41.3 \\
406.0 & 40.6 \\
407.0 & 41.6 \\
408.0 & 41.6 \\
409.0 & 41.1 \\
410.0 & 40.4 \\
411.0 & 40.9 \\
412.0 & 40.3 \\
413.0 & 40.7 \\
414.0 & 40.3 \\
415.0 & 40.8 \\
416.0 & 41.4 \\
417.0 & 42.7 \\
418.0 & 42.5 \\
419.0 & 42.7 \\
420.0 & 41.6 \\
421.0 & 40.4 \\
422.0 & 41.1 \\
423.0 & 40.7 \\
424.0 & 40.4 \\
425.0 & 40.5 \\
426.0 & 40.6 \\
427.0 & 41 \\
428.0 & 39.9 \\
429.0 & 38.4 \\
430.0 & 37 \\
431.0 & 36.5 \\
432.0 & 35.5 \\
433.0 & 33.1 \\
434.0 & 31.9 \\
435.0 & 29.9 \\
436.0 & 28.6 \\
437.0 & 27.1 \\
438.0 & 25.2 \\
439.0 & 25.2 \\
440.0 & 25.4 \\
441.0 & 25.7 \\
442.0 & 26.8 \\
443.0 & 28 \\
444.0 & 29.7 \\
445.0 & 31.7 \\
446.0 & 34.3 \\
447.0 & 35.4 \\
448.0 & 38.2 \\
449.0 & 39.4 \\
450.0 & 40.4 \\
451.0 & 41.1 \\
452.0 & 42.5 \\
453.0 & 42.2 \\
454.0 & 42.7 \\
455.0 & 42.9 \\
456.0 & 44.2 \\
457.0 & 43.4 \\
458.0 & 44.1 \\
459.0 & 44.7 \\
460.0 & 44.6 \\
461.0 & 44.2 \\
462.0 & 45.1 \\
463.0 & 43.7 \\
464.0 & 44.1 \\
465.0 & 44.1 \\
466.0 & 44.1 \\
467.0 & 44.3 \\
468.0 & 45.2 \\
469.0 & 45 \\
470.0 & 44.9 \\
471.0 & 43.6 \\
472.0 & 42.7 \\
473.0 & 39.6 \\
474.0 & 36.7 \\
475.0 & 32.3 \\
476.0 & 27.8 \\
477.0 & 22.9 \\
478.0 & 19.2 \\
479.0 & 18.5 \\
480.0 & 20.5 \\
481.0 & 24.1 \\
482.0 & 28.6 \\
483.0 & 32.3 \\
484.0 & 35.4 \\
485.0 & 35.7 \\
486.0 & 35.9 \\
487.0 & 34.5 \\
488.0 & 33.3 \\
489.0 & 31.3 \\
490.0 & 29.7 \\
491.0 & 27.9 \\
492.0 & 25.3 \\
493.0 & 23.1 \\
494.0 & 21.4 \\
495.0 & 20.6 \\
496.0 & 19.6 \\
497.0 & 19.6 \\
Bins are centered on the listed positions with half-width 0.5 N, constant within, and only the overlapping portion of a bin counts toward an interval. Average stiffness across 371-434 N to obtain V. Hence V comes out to 40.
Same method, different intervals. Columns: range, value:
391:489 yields 38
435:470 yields 38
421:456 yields 35.5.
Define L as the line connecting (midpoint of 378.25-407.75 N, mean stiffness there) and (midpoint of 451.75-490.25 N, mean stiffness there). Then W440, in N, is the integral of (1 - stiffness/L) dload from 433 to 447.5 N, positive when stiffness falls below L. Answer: 3.7 N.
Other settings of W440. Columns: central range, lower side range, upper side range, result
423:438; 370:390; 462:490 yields 0.3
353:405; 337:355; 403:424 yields 0.6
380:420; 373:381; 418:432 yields -3.4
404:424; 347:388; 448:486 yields -3.7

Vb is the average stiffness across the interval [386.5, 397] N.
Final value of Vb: 42.5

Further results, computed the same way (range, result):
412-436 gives 38.9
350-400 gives 34.4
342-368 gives 27.6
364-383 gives 34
